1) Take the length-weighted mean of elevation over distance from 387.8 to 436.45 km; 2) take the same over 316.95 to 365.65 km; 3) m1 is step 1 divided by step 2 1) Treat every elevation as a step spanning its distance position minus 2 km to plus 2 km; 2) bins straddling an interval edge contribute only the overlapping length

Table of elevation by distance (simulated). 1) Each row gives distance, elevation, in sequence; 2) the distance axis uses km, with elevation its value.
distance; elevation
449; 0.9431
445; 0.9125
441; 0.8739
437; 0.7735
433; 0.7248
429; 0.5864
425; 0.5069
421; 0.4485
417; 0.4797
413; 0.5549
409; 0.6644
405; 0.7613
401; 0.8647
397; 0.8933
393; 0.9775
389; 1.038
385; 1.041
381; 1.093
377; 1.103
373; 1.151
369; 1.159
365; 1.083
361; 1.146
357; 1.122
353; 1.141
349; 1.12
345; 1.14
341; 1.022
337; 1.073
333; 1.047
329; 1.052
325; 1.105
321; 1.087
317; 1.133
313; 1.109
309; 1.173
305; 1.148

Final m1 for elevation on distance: 0.64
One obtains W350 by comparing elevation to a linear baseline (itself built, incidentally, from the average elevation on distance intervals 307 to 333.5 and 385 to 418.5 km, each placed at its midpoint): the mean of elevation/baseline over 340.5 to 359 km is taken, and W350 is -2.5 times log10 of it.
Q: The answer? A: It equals -0.13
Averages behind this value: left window 1.1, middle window 1.12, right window 0.799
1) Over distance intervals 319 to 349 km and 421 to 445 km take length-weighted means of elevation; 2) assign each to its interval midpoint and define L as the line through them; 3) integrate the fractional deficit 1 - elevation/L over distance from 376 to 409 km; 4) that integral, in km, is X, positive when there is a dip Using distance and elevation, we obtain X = -3.7 km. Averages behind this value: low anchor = 1.08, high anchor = 0.691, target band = 0.949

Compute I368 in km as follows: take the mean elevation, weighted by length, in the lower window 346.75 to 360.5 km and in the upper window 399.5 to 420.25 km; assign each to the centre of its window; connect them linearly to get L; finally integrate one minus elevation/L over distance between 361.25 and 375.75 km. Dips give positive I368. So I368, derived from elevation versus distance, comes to -1.9 km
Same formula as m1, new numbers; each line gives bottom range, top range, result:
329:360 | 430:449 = 0.75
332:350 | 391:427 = 0.63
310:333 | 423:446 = 0.66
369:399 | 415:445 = 0.62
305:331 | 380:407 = 0.85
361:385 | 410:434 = 0.49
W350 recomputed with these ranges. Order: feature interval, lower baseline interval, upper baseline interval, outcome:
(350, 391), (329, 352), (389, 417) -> -0.18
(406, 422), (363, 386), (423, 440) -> 0.40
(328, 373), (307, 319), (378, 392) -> -0.01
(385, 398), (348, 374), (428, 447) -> 0.01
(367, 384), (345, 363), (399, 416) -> -0.17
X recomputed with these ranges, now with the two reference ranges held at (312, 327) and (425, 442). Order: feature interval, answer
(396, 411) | 0.43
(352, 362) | -1.64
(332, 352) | -1.12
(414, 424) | 3.68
